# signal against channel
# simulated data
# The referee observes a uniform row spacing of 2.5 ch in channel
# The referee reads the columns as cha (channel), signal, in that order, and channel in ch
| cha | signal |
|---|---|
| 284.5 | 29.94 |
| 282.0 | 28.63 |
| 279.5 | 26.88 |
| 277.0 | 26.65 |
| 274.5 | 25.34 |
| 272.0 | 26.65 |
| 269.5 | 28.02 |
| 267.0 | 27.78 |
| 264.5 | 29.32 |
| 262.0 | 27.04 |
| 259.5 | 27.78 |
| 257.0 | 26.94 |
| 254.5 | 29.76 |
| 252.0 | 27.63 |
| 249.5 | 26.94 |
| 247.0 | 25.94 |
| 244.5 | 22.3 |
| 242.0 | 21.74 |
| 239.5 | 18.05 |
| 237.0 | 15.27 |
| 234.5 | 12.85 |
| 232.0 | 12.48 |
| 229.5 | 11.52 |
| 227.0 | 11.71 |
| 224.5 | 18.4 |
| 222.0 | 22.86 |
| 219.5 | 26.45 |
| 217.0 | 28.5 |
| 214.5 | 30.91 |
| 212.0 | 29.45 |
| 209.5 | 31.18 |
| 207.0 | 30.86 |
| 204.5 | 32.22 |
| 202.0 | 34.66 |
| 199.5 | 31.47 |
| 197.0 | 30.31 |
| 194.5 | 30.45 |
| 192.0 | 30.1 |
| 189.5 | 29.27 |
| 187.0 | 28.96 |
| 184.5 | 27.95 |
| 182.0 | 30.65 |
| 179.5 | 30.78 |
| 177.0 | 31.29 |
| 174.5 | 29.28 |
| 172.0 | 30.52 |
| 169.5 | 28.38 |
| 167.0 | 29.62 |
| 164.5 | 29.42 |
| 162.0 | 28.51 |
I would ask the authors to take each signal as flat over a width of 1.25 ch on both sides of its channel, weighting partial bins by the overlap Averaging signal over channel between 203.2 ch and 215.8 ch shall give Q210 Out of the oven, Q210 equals 30.9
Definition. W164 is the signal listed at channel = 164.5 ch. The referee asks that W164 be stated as 29.42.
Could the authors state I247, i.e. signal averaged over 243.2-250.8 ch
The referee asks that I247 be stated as 25.1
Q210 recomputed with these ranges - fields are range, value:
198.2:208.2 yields 32.3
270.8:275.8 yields 26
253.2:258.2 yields 28.4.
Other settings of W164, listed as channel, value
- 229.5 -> 11.52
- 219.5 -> 26.45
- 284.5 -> 29.94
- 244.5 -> 22.3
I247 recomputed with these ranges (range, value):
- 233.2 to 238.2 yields 14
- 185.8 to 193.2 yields 29.4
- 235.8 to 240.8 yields 16.7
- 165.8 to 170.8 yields 29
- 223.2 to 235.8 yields 13.4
